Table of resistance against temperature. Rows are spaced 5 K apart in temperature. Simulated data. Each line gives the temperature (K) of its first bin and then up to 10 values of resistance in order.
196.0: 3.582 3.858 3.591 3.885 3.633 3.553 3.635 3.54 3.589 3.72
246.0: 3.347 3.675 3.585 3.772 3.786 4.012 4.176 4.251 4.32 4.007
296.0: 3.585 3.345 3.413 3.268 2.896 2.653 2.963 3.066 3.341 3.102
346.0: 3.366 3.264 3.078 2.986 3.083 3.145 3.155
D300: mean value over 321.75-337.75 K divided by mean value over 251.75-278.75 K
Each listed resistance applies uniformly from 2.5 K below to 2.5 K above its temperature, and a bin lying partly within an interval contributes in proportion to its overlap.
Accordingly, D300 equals 0.79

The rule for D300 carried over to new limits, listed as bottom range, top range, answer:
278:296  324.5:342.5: 0.76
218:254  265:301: 1.11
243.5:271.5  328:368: 0.86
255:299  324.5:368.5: 0.80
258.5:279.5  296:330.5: 0.79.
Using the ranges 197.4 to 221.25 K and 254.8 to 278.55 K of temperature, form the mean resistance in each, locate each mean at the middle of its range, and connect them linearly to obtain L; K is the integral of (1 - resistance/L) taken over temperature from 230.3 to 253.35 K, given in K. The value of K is 1.4 K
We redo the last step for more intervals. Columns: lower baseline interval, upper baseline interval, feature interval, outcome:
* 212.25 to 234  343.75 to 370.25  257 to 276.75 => -2.5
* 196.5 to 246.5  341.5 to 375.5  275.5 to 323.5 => -2.8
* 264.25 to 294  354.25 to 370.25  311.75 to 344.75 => 4.2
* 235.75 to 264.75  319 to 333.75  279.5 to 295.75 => -4.1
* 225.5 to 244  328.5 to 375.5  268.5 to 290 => -4.6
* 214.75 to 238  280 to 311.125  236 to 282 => -1.5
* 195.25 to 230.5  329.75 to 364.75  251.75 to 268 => -1.0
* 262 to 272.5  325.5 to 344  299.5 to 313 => 0.4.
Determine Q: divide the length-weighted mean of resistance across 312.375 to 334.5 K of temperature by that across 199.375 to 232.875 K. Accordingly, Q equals 0.8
